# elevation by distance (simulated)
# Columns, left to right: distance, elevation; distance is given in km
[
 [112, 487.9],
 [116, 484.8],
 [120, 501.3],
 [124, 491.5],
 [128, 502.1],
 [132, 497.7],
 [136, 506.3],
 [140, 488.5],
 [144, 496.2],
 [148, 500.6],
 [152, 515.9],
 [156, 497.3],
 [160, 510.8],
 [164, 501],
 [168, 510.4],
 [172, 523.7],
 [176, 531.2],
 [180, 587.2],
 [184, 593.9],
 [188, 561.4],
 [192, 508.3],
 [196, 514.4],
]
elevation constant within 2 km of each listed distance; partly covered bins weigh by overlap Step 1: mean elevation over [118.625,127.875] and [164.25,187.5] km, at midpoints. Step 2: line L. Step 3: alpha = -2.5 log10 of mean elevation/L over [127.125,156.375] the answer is 0.03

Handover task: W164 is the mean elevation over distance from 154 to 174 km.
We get 509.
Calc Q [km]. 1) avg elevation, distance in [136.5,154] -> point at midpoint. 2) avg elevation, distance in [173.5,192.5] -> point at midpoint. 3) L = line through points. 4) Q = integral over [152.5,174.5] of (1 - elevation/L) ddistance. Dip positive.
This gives 0.8 km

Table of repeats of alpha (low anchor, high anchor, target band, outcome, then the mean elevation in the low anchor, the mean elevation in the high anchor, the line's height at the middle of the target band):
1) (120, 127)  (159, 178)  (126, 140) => 0.00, 496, 516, 500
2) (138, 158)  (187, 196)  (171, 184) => -0.08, 500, 527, 518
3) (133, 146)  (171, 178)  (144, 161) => 0.01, 497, 528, 509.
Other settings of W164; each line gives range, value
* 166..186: 549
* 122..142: 497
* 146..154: 508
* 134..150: 498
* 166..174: 517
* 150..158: 507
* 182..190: 578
